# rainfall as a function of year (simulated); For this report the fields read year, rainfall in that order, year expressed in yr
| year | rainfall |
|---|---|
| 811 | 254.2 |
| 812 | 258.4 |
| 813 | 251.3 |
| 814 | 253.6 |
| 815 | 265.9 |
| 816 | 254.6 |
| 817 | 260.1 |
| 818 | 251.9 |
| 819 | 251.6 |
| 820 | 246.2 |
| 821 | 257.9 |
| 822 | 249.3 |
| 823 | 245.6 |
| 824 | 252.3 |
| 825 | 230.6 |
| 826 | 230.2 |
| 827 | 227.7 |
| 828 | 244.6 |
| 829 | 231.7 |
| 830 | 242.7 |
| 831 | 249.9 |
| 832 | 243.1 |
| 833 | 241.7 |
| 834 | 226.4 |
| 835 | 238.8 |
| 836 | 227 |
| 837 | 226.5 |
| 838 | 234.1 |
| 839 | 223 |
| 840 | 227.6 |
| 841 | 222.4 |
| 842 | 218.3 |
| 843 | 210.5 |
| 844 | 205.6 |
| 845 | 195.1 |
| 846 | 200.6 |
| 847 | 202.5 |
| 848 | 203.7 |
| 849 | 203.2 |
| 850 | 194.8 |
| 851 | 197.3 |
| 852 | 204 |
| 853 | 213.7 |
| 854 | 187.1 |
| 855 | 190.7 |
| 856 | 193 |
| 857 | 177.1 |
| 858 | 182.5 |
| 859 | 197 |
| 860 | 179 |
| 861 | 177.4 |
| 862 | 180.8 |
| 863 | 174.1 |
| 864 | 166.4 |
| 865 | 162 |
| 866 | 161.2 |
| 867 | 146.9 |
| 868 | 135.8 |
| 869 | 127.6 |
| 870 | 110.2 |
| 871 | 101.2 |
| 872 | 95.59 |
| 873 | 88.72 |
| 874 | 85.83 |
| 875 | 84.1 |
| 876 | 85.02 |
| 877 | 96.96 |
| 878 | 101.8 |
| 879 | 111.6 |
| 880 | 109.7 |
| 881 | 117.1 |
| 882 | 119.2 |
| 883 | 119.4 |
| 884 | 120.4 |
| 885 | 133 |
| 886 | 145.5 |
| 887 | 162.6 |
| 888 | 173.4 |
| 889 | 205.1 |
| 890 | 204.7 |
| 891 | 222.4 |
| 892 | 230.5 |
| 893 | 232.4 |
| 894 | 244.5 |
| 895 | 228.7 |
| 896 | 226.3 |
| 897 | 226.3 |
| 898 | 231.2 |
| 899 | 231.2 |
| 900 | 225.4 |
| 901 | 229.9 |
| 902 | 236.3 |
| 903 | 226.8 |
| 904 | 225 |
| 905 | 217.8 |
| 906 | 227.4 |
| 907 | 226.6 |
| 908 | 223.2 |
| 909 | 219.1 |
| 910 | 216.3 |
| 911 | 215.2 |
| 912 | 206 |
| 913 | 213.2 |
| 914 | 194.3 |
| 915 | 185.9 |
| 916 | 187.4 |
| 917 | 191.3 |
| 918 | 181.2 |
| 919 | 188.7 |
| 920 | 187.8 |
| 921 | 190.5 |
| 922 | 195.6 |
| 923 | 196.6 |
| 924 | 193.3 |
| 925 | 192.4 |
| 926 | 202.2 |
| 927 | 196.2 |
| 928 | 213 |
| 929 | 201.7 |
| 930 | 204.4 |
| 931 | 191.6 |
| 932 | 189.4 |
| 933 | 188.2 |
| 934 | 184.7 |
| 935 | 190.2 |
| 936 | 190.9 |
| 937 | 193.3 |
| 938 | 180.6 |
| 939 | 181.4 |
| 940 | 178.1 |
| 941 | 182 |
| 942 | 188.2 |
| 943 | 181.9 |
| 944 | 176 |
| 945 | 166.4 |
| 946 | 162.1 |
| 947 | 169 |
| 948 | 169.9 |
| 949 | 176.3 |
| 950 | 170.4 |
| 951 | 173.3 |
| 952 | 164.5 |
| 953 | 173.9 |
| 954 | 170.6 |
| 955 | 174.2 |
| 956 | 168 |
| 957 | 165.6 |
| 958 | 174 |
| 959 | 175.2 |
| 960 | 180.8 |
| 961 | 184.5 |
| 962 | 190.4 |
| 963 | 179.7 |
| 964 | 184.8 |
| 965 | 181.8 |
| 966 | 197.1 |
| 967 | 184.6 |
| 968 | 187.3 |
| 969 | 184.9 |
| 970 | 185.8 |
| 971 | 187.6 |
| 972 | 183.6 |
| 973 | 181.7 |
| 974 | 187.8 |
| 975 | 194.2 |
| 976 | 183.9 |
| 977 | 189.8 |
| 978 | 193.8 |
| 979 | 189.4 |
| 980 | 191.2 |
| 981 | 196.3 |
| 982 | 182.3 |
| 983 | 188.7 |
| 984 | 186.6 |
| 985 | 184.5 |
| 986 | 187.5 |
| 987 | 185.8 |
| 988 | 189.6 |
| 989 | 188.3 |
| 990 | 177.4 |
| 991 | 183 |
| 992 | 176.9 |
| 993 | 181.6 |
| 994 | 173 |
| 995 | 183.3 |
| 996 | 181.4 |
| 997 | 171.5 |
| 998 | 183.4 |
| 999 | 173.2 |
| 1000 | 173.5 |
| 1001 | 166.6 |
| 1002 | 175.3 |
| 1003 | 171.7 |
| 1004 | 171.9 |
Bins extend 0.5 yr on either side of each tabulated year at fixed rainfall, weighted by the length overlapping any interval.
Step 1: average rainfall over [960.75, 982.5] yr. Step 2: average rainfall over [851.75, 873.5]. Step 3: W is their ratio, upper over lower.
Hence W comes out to 1.16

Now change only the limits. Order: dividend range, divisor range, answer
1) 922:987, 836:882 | 1.10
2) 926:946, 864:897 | 1.27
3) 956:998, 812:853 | 0.80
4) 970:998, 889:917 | 0.84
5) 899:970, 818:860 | 0.87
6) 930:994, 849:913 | 1.03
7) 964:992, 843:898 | 1.12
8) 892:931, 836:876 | 1.20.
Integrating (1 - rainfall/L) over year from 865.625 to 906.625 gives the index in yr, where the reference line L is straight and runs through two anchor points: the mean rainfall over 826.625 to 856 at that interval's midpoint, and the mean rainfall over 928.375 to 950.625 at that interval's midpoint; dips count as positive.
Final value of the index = 7.0 yr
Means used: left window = 218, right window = 183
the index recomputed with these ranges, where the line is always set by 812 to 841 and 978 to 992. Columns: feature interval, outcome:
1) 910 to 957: 4.3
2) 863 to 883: 9.6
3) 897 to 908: -0.6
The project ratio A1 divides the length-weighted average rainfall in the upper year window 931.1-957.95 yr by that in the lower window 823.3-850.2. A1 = 0.79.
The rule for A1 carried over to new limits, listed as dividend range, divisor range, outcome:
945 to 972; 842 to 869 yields 0.96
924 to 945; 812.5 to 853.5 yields 0.82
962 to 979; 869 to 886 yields 1.75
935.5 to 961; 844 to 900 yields 1.04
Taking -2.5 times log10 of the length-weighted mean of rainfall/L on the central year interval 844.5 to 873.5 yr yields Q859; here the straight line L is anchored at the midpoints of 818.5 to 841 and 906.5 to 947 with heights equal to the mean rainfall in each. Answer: 0.30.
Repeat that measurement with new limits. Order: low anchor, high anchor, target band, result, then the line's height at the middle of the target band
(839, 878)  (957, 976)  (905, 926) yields -0.15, 177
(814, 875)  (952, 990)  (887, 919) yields -0.11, 194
